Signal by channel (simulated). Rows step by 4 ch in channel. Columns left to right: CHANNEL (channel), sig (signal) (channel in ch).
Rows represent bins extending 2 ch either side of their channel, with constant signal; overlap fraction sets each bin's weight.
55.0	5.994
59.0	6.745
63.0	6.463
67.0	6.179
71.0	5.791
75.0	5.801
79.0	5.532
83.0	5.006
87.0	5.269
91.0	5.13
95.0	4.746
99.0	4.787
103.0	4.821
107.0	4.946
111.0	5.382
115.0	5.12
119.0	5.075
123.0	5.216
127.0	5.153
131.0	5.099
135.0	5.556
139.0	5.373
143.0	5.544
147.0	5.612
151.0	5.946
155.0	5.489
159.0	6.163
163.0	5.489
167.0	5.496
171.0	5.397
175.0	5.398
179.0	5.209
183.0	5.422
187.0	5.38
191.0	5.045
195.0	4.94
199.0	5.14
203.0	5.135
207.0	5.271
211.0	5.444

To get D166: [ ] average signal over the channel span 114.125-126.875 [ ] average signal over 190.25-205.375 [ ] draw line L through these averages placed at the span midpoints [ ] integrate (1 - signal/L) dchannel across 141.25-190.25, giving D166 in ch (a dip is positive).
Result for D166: -4.15 ch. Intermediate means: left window 5.14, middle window 5.53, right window 5.07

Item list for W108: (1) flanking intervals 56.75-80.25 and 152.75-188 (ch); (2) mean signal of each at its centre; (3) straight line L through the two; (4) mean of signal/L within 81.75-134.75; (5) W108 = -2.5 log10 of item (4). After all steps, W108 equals 0.157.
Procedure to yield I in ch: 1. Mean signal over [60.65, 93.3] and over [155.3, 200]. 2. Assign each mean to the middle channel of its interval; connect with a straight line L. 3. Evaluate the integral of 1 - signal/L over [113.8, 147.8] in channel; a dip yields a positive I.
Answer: 1.3 ch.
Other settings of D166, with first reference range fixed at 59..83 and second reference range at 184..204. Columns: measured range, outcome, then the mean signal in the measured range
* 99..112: 1.66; 4.98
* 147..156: -0.50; 5.72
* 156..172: -0.91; 5.64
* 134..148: -0.07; 5.51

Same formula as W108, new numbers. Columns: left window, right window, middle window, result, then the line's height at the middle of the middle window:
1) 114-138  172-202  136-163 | -0.09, 5.22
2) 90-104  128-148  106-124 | -0.01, 5.1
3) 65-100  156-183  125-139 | 0.03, 5.46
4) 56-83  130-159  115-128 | 0.11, 5.71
